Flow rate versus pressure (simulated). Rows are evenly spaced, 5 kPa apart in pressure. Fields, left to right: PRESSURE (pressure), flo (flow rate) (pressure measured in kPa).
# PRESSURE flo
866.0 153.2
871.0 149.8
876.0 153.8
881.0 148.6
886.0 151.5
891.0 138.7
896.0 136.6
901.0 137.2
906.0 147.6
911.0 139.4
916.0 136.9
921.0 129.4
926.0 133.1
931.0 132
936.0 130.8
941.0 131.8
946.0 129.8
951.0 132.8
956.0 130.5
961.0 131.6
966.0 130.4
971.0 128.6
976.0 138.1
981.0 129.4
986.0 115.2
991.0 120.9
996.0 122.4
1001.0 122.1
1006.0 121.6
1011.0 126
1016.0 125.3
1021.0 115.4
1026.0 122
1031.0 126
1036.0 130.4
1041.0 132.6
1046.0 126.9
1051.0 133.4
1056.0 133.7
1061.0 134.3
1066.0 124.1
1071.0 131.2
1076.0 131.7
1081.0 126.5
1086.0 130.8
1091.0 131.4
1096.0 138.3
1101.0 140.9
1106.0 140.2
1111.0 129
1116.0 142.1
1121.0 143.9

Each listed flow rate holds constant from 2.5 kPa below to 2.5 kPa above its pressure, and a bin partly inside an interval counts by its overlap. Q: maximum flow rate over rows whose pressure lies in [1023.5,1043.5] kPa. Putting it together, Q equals 132.6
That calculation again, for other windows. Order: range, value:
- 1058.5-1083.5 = 134.3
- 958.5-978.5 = 138.1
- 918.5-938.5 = 133.1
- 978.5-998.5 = 129.4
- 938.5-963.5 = 132.8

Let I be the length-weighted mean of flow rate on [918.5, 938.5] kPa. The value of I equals 131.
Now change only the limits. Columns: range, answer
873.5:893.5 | 148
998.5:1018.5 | 124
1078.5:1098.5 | 132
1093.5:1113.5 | 137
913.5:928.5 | 133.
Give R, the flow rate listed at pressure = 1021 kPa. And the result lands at 115.4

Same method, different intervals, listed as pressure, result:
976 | 138.1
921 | 129.4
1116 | 142.1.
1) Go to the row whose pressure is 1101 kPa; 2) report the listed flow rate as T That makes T 140.9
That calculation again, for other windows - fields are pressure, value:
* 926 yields 133.1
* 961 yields 131.6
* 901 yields 137.2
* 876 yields 153.8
